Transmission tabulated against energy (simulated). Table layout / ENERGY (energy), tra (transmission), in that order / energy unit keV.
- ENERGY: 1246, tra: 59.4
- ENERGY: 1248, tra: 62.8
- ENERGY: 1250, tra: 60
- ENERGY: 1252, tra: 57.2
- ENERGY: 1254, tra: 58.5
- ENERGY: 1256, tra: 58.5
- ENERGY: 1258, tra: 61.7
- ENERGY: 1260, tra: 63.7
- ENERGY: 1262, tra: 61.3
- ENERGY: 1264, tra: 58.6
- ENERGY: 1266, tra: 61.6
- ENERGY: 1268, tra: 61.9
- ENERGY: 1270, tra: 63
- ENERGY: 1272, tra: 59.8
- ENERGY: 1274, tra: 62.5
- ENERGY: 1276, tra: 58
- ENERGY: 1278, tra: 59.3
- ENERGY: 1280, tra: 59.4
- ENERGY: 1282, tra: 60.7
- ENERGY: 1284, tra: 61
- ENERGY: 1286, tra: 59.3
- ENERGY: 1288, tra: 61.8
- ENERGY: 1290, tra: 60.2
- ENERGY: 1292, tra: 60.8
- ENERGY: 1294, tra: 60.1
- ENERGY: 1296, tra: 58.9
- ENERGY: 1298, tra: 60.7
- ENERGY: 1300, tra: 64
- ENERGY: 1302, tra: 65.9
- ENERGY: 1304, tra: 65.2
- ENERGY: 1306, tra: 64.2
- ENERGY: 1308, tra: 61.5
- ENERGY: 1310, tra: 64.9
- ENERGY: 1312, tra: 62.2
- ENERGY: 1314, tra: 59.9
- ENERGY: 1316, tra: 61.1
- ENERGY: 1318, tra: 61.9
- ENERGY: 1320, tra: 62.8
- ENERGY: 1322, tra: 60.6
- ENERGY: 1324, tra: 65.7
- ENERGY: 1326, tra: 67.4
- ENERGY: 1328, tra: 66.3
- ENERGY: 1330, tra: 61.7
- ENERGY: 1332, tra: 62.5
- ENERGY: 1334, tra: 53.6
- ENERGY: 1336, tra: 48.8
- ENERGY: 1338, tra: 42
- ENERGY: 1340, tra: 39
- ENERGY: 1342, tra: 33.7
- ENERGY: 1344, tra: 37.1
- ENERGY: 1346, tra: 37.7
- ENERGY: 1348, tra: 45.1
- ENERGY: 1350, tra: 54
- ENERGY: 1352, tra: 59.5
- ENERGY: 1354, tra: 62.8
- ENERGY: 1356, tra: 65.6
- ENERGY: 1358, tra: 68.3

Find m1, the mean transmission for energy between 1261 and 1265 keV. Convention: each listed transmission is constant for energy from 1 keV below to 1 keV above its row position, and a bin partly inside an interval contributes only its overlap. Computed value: 60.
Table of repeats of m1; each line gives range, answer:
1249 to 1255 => 58.6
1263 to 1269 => 60.7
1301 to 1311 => 64.3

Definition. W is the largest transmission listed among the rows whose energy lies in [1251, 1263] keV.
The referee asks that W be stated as 63.7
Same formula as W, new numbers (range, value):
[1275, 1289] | 61.8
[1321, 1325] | 65.7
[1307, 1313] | 64.9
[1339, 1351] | 54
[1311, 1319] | 62.2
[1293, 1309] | 65.9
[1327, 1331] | 66.3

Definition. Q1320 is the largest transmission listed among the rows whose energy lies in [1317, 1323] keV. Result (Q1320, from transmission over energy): 62.8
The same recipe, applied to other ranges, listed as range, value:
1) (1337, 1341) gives 42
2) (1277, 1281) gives 59.4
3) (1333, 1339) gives 53.6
